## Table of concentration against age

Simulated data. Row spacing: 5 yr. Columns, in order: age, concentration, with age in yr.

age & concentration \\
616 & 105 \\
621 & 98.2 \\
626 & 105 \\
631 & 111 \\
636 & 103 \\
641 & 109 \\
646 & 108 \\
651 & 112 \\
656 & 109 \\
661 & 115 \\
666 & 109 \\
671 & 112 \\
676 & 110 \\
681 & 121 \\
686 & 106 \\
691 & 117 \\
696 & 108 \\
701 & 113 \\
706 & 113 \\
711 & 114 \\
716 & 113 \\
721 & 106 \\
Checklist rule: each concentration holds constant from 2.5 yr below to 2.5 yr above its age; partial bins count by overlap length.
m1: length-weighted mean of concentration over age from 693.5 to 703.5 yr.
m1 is 110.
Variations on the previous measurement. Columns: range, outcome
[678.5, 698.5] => 113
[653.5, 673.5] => 111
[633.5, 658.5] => 108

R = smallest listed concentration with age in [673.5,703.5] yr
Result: 106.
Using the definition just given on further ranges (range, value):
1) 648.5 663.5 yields 109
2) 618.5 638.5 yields 98.2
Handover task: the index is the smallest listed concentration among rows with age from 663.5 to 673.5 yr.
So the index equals 109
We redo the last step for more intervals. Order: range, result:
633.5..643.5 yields 103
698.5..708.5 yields 113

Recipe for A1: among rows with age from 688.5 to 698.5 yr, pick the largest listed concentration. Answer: 117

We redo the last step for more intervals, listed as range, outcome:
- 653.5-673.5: 115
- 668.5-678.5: 112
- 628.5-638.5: 111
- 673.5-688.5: 121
